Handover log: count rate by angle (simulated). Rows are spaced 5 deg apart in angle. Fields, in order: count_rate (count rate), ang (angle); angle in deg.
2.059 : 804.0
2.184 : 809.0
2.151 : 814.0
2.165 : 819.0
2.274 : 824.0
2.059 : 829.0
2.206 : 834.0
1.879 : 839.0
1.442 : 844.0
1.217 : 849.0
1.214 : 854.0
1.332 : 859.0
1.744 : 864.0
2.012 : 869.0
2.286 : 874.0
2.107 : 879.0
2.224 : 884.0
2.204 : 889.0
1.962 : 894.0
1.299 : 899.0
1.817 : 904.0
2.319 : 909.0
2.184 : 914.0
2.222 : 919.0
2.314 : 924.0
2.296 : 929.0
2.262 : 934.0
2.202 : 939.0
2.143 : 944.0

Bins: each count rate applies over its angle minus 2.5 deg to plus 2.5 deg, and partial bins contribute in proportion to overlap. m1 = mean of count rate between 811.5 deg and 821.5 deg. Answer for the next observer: 2.16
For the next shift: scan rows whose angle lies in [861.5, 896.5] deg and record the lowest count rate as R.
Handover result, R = 1.744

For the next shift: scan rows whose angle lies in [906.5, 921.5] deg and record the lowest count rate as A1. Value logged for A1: 2.184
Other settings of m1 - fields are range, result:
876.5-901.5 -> 1.96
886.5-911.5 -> 1.92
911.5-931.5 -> 2.25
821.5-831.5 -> 2.17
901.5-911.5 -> 2.07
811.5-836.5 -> 2.17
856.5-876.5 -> 1.84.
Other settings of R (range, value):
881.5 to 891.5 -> 2.204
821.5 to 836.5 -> 2.059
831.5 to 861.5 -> 1.214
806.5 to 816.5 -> 2.151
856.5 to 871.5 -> 1.332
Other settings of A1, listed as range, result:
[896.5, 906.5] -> 1.299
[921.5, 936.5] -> 2.262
